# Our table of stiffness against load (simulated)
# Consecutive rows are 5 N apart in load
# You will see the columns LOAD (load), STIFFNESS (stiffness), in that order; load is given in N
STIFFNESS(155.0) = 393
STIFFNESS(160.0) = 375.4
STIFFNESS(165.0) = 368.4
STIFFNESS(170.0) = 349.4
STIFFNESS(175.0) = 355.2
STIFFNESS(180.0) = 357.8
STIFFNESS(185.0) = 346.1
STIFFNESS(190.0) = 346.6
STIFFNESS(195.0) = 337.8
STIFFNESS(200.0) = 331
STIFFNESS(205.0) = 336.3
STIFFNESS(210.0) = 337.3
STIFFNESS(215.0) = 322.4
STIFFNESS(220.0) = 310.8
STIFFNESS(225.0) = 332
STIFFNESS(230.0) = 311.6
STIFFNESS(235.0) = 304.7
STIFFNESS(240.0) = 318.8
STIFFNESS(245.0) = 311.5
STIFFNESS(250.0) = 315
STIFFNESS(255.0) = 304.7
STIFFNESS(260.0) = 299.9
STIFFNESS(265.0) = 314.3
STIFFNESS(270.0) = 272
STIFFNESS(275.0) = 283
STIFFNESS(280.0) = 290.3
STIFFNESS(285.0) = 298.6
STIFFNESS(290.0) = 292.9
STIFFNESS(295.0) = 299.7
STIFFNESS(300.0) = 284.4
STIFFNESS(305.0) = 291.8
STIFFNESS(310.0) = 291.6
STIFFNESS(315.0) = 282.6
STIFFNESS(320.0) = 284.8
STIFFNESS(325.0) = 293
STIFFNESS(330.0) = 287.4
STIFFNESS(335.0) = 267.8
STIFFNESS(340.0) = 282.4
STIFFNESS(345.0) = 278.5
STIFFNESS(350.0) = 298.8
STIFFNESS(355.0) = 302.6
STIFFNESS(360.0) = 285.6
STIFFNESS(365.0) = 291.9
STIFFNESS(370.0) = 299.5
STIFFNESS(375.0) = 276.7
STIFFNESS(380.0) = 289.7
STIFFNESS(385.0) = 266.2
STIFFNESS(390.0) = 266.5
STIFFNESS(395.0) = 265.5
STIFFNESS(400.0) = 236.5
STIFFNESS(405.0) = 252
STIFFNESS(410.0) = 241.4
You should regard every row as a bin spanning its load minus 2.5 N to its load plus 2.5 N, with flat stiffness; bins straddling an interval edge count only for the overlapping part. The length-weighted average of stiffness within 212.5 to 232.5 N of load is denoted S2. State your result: 319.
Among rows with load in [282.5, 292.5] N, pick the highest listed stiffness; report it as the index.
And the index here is 298.6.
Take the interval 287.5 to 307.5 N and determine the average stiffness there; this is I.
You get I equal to 292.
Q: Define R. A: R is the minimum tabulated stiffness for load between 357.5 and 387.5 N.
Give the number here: 266.2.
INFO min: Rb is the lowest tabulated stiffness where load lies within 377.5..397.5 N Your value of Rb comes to 265.5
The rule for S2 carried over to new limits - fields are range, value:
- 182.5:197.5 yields 344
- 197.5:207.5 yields 334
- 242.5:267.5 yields 309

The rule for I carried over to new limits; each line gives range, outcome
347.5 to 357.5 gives 301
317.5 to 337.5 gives 283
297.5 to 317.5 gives 288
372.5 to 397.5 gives 273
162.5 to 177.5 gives 358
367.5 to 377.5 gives 288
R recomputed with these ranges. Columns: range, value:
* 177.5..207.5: 331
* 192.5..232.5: 310.8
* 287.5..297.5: 292.9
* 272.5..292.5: 283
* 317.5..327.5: 284.8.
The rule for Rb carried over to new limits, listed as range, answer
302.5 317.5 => 282.6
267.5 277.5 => 272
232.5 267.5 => 299.9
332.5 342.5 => 267.8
